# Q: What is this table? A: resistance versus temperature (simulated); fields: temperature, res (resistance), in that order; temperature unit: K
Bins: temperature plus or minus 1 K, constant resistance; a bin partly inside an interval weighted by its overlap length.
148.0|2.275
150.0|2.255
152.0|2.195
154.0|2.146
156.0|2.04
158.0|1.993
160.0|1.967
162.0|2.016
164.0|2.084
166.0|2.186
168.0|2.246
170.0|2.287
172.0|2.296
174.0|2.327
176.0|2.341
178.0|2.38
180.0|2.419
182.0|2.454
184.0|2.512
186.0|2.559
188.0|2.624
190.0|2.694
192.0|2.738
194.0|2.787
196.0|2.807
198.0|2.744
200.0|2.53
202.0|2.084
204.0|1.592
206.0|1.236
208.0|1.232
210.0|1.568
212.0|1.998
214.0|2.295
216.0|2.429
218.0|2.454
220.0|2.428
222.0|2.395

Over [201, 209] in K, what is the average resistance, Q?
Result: 1.54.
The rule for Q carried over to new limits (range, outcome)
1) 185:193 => 2.65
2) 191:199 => 2.77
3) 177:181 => 2.4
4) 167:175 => 2.29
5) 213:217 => 2.36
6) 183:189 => 2.56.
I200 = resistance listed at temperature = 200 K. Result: 2.53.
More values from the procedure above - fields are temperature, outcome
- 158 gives 1.993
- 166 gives 2.186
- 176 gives 2.341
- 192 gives 2.738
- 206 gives 1.236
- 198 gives 2.744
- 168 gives 2.246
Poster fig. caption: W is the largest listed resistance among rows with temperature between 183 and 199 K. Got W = 2.807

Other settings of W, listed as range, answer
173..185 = 2.512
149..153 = 2.255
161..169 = 2.246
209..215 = 2.295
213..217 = 2.429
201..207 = 2.084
